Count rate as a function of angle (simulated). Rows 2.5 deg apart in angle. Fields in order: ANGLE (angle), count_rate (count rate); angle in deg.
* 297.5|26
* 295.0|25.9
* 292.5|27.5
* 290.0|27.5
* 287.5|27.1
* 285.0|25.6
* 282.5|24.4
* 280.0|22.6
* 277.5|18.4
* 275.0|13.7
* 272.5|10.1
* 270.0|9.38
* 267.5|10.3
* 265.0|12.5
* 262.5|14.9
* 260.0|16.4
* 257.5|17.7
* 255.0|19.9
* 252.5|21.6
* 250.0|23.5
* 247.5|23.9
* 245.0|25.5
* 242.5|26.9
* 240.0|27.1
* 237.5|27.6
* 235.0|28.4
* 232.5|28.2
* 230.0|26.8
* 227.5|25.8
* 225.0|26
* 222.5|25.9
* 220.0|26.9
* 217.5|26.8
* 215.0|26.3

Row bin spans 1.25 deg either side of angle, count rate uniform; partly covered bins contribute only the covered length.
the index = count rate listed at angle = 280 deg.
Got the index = 22.6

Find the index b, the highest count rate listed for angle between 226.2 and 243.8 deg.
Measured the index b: 28.4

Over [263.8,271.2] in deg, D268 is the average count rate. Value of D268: 10.7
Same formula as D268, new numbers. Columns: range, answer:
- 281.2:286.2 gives 25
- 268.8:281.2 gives 14.8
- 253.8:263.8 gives 17.2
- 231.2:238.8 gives 28.1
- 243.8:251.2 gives 24.3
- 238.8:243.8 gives 27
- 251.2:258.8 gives 19.7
